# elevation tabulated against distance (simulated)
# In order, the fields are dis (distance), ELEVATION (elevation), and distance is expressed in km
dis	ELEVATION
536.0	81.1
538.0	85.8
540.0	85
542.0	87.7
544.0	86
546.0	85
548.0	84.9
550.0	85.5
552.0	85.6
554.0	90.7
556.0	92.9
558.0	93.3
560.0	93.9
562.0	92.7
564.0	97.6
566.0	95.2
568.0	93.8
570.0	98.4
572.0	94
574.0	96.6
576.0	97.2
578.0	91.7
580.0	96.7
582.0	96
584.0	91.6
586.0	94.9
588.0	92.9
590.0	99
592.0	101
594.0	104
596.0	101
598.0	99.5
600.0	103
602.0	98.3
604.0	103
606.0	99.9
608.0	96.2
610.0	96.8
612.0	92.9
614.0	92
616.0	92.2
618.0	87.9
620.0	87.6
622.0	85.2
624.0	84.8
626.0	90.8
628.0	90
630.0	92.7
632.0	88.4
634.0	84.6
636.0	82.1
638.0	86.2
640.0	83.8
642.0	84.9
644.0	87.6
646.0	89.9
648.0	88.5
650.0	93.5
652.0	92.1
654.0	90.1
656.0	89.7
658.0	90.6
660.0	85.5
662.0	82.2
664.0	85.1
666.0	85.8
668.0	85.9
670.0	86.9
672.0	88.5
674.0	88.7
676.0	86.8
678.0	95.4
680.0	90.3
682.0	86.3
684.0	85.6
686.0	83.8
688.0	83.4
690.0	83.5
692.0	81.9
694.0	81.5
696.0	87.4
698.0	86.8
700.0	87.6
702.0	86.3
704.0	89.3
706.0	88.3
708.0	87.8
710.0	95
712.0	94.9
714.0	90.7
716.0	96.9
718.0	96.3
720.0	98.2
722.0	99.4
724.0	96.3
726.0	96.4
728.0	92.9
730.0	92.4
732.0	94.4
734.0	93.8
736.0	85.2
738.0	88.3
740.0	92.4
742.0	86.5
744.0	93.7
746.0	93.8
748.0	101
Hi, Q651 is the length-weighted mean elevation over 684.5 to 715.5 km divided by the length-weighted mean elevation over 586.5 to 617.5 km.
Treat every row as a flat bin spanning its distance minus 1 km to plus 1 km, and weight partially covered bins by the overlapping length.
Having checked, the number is 0.89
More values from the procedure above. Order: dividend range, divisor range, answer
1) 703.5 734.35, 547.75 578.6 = 1.01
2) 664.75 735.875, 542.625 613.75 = 0.95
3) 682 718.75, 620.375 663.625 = 1.00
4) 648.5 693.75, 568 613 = 0.90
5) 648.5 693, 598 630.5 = 0.93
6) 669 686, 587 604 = 0.88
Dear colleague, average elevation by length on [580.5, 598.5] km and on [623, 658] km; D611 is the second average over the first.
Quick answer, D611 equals 0.90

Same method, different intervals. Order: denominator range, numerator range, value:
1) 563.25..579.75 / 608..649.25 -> 0.93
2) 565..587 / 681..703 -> 0.89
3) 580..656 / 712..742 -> 1.01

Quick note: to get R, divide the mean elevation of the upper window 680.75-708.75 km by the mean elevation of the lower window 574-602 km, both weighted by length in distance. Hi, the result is 0.9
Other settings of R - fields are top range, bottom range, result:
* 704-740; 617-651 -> 1.06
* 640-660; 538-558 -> 1.02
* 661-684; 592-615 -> 0.88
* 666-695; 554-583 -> 0.91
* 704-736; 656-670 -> 1.09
